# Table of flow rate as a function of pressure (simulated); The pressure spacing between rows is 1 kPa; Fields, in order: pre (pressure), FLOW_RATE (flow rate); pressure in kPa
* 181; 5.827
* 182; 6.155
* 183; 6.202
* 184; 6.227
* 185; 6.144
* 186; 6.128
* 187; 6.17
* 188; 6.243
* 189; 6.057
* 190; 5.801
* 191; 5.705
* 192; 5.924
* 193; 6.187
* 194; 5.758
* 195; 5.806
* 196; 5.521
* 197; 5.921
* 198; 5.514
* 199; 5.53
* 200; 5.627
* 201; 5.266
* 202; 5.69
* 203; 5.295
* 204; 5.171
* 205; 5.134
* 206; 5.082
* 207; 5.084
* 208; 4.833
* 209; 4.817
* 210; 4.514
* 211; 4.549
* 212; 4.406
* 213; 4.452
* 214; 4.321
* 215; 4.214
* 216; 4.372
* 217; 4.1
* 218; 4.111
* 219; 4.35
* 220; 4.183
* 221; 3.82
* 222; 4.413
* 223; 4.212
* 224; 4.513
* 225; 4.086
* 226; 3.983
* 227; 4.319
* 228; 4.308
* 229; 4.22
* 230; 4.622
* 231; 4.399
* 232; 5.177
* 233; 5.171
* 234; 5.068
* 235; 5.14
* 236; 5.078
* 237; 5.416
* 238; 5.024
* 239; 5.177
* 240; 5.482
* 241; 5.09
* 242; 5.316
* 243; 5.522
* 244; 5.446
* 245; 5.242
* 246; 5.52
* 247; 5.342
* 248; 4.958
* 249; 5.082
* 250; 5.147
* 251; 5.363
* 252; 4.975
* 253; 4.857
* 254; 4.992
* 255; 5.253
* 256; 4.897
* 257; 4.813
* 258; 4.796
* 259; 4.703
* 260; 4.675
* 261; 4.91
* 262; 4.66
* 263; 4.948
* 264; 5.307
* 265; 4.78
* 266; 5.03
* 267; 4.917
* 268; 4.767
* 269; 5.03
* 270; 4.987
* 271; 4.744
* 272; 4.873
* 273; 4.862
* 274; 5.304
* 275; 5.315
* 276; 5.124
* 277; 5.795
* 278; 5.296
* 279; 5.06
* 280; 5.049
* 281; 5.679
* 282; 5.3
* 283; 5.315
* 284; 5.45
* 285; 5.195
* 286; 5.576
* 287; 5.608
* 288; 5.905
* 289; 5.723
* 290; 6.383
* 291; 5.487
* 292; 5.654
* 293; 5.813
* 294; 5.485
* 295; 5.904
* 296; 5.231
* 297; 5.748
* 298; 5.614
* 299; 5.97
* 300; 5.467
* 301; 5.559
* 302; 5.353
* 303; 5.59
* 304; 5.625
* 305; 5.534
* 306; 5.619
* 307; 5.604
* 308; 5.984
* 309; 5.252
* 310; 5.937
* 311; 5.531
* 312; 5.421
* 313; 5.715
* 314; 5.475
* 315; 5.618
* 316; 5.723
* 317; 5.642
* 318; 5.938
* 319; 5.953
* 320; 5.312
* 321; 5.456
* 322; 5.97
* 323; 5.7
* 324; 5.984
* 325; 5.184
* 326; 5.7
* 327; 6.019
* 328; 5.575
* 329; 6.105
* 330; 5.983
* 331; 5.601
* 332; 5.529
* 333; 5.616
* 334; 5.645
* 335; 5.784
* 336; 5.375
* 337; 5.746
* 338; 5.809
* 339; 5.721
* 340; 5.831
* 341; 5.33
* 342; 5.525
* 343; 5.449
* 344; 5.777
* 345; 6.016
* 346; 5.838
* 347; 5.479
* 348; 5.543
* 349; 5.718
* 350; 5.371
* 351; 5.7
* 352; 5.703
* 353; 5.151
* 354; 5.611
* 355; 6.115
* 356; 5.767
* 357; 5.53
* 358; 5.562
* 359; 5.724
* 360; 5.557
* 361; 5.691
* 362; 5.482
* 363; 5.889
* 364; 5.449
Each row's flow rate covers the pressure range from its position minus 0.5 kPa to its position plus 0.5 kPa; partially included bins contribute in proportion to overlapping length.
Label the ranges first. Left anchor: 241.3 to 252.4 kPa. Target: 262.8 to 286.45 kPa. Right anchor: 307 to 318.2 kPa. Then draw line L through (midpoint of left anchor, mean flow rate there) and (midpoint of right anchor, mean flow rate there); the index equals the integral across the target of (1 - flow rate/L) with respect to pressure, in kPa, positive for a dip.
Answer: 1.2 kPa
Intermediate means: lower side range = 5.26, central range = 5.16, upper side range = 5.65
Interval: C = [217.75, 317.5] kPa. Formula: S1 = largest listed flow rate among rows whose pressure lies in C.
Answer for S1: 6.383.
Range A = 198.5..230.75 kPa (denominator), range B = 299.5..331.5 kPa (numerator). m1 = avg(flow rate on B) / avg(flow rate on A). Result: 1.23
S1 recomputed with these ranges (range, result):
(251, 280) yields 5.795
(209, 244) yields 5.522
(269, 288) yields 5.905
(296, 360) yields 6.115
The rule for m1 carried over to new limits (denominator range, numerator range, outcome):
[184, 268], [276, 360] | 1.12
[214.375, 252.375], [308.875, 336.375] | 1.19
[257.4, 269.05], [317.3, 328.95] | 1.17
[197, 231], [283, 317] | 1.21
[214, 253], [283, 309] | 1.18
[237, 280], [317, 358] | 1.12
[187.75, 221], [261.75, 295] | 1.04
